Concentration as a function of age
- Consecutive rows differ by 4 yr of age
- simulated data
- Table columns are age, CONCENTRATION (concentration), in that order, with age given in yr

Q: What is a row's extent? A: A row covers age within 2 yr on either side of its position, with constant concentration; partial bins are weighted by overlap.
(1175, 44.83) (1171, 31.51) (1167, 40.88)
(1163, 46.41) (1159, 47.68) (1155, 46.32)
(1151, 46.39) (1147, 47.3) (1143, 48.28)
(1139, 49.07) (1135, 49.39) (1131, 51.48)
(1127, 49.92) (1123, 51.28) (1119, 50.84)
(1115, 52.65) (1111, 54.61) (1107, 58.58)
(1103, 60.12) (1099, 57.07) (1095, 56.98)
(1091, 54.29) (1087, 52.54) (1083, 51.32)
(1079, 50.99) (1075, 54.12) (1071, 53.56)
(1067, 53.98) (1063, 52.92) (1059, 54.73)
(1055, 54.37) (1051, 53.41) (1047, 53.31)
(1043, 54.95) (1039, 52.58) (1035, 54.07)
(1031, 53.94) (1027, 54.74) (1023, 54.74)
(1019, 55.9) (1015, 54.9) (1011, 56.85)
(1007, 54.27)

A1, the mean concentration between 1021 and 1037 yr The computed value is 54.4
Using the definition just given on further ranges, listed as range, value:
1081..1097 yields 53.8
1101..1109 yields 59.3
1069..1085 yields 52.5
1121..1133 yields 50.9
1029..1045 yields 53.9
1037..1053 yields 53.6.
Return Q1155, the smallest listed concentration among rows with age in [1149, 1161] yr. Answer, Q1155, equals 46.32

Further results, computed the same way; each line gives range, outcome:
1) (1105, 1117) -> 52.65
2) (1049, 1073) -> 52.92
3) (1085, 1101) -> 52.54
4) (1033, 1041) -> 52.58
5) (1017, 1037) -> 53.94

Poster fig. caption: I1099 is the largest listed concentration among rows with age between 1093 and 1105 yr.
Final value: 60.12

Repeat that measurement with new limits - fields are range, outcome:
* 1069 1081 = 54.12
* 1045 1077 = 54.73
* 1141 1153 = 48.28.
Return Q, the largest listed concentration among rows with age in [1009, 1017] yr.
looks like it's 56.85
